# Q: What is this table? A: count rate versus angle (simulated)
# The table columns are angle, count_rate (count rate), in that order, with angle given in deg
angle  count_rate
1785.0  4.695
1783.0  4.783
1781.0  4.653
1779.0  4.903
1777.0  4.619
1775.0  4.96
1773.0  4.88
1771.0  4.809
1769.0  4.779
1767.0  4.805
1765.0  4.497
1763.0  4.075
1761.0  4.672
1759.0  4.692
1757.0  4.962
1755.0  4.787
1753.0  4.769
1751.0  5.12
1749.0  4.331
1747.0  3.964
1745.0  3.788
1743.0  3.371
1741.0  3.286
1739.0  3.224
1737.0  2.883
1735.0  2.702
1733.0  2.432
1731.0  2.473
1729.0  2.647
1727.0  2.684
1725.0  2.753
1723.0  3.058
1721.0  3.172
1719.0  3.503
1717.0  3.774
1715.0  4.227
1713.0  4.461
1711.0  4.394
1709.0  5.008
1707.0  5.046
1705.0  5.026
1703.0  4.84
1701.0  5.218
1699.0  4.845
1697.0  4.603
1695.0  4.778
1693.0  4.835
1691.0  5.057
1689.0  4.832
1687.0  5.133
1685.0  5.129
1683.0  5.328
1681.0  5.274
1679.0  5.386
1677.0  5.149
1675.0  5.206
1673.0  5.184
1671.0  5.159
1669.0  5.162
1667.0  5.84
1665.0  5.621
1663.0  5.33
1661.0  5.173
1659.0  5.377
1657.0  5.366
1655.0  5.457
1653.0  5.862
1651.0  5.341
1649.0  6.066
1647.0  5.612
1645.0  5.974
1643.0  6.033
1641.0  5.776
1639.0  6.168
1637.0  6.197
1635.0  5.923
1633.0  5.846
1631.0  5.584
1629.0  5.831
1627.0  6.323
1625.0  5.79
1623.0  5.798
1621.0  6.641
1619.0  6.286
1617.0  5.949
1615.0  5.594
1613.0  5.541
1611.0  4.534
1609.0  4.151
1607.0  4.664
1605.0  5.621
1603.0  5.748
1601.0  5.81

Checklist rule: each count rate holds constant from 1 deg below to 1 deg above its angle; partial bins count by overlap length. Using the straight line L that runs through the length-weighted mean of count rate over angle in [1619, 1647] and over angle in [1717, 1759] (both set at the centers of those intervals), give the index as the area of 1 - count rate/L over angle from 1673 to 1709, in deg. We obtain -3.3 deg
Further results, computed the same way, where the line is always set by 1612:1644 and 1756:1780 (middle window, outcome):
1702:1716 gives 1.4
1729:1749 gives 7.3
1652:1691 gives 1.9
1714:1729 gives 5.5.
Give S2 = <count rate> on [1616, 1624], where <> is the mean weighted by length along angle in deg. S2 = 6.17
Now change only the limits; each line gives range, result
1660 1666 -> 5.37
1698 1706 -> 4.98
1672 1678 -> 5.18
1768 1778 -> 4.81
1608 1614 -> 4.74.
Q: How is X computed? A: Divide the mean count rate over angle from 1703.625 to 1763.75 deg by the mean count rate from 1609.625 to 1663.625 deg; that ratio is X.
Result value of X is 0.7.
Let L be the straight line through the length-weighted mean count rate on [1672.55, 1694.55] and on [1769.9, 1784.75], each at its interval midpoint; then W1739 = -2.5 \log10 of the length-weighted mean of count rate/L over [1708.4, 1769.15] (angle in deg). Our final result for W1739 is 0.274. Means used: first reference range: 5.13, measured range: 3.83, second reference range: 4.8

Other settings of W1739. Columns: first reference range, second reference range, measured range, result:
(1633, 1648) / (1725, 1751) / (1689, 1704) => -0.12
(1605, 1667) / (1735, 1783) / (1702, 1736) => 0.30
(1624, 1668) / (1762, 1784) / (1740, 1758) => 0.15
